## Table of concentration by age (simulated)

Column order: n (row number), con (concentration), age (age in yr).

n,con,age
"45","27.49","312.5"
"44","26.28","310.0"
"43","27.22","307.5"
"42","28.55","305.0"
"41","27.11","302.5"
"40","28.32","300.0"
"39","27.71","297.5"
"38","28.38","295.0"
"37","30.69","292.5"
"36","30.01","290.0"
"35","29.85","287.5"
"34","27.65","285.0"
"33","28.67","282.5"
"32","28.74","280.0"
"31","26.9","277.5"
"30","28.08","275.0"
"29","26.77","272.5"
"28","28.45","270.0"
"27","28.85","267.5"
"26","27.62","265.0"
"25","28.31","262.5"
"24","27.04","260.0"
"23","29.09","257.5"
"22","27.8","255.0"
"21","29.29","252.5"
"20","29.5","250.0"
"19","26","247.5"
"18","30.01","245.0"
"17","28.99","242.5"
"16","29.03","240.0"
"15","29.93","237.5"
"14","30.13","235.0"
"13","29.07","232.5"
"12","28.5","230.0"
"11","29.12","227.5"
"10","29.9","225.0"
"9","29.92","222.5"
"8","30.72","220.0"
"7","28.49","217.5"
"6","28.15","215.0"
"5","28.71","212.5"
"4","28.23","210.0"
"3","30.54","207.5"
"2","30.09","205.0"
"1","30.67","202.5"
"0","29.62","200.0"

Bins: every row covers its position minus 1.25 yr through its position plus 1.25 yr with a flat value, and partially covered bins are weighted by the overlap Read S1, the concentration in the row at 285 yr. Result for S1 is 27.65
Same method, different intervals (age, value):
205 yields 30.09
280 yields 28.74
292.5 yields 30.69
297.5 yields 27.71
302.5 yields 27.11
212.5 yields 28.71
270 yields 28.45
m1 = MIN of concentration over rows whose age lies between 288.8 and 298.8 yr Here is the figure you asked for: 27.71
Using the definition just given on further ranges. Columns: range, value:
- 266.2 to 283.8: 26.77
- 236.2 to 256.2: 26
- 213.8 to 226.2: 28.15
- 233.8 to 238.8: 29.93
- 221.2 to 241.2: 28.5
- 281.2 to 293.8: 27.65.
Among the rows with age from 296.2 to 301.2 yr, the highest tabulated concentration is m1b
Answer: 28.32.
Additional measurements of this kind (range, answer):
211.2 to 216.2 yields 28.71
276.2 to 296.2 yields 30.69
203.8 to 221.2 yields 30.72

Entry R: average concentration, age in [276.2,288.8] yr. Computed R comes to 28.4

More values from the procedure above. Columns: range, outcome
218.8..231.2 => 29.6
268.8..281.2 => 27.8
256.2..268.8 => 28.2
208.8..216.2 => 28.4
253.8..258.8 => 28.4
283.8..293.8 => 29.6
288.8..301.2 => 29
